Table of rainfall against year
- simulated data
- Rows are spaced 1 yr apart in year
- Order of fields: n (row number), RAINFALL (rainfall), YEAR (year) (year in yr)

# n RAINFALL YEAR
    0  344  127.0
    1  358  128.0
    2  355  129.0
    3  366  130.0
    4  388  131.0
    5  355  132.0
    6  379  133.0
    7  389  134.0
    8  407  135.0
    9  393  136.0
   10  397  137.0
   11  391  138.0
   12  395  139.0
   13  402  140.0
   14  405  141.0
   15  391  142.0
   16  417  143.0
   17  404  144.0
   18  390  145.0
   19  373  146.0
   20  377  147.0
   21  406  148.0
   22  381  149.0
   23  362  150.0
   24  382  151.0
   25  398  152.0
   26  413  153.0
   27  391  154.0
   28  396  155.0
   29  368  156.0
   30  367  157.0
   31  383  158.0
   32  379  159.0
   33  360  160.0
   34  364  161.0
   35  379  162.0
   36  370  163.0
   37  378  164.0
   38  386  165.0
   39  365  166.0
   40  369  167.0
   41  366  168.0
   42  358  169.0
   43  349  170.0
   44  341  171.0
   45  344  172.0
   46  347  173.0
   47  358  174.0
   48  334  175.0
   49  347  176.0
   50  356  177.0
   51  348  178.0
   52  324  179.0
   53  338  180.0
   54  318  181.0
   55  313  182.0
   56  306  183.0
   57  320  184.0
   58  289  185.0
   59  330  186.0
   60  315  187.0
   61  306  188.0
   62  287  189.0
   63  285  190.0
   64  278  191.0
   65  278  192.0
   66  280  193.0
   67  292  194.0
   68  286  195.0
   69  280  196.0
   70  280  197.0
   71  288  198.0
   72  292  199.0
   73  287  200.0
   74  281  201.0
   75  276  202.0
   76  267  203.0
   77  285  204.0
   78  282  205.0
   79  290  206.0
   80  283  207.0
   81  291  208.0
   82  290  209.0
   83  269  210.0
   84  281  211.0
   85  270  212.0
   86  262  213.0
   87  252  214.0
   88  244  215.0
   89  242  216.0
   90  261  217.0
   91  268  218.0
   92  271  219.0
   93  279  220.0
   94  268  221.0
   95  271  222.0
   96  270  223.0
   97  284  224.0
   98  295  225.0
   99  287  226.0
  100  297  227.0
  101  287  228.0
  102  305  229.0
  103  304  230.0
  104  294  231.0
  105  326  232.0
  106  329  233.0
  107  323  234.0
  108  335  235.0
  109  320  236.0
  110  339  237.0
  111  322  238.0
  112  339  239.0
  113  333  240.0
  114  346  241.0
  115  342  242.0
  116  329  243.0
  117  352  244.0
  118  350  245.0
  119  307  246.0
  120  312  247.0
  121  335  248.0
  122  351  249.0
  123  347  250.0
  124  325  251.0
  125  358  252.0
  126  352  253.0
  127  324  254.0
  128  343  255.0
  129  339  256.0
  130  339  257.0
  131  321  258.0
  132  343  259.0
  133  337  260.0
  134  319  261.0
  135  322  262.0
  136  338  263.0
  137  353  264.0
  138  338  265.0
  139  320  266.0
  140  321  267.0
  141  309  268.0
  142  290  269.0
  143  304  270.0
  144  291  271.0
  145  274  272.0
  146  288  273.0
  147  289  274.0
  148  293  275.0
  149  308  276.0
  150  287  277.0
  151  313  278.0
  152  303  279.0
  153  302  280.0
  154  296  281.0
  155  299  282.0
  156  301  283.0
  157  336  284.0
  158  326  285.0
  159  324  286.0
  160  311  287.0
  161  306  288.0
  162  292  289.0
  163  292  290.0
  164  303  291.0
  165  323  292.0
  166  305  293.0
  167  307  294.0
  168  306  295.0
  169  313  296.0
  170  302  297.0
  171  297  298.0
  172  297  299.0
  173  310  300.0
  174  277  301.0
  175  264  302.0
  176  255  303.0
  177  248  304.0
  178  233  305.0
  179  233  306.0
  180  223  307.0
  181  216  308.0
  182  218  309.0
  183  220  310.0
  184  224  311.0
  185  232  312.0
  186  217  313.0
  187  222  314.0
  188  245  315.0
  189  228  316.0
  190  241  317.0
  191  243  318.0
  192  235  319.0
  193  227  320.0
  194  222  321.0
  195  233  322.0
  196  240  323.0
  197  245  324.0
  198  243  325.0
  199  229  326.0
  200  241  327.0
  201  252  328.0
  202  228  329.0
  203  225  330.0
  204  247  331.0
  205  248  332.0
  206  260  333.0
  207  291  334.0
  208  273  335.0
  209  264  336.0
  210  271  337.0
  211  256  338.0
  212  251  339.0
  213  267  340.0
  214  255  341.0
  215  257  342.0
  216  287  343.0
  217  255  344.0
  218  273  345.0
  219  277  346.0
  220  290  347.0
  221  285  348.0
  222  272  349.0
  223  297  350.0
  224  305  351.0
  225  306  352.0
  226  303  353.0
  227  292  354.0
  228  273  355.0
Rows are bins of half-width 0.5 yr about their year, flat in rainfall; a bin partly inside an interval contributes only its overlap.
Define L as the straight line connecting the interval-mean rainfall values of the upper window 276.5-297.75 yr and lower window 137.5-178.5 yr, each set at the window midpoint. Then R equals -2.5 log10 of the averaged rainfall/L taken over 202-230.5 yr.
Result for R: 0.24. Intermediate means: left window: 375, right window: 307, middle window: 277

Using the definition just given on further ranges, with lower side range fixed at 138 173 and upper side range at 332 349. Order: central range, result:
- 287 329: 0.12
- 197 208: 0.23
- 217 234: 0.16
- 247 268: -0.05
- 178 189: 0.15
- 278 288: -0.03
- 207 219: 0.28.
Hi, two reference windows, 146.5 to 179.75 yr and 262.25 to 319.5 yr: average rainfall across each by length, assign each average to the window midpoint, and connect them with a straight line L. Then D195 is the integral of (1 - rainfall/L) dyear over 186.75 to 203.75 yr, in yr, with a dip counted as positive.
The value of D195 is 3.0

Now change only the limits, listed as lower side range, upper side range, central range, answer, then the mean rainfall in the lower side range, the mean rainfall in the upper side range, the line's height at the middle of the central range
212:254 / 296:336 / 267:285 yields -1.6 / 307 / 247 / 276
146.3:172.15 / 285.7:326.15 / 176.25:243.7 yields 7.6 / 375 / 261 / 335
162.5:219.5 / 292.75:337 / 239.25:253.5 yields -2.9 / 306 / 252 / 282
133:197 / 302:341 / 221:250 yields -1.3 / 355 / 241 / 304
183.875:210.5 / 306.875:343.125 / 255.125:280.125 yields -4.9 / 288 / 242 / 263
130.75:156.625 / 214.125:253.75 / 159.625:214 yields 5.9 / 390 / 310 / 352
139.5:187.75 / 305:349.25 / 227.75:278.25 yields -4.0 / 363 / 247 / 300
